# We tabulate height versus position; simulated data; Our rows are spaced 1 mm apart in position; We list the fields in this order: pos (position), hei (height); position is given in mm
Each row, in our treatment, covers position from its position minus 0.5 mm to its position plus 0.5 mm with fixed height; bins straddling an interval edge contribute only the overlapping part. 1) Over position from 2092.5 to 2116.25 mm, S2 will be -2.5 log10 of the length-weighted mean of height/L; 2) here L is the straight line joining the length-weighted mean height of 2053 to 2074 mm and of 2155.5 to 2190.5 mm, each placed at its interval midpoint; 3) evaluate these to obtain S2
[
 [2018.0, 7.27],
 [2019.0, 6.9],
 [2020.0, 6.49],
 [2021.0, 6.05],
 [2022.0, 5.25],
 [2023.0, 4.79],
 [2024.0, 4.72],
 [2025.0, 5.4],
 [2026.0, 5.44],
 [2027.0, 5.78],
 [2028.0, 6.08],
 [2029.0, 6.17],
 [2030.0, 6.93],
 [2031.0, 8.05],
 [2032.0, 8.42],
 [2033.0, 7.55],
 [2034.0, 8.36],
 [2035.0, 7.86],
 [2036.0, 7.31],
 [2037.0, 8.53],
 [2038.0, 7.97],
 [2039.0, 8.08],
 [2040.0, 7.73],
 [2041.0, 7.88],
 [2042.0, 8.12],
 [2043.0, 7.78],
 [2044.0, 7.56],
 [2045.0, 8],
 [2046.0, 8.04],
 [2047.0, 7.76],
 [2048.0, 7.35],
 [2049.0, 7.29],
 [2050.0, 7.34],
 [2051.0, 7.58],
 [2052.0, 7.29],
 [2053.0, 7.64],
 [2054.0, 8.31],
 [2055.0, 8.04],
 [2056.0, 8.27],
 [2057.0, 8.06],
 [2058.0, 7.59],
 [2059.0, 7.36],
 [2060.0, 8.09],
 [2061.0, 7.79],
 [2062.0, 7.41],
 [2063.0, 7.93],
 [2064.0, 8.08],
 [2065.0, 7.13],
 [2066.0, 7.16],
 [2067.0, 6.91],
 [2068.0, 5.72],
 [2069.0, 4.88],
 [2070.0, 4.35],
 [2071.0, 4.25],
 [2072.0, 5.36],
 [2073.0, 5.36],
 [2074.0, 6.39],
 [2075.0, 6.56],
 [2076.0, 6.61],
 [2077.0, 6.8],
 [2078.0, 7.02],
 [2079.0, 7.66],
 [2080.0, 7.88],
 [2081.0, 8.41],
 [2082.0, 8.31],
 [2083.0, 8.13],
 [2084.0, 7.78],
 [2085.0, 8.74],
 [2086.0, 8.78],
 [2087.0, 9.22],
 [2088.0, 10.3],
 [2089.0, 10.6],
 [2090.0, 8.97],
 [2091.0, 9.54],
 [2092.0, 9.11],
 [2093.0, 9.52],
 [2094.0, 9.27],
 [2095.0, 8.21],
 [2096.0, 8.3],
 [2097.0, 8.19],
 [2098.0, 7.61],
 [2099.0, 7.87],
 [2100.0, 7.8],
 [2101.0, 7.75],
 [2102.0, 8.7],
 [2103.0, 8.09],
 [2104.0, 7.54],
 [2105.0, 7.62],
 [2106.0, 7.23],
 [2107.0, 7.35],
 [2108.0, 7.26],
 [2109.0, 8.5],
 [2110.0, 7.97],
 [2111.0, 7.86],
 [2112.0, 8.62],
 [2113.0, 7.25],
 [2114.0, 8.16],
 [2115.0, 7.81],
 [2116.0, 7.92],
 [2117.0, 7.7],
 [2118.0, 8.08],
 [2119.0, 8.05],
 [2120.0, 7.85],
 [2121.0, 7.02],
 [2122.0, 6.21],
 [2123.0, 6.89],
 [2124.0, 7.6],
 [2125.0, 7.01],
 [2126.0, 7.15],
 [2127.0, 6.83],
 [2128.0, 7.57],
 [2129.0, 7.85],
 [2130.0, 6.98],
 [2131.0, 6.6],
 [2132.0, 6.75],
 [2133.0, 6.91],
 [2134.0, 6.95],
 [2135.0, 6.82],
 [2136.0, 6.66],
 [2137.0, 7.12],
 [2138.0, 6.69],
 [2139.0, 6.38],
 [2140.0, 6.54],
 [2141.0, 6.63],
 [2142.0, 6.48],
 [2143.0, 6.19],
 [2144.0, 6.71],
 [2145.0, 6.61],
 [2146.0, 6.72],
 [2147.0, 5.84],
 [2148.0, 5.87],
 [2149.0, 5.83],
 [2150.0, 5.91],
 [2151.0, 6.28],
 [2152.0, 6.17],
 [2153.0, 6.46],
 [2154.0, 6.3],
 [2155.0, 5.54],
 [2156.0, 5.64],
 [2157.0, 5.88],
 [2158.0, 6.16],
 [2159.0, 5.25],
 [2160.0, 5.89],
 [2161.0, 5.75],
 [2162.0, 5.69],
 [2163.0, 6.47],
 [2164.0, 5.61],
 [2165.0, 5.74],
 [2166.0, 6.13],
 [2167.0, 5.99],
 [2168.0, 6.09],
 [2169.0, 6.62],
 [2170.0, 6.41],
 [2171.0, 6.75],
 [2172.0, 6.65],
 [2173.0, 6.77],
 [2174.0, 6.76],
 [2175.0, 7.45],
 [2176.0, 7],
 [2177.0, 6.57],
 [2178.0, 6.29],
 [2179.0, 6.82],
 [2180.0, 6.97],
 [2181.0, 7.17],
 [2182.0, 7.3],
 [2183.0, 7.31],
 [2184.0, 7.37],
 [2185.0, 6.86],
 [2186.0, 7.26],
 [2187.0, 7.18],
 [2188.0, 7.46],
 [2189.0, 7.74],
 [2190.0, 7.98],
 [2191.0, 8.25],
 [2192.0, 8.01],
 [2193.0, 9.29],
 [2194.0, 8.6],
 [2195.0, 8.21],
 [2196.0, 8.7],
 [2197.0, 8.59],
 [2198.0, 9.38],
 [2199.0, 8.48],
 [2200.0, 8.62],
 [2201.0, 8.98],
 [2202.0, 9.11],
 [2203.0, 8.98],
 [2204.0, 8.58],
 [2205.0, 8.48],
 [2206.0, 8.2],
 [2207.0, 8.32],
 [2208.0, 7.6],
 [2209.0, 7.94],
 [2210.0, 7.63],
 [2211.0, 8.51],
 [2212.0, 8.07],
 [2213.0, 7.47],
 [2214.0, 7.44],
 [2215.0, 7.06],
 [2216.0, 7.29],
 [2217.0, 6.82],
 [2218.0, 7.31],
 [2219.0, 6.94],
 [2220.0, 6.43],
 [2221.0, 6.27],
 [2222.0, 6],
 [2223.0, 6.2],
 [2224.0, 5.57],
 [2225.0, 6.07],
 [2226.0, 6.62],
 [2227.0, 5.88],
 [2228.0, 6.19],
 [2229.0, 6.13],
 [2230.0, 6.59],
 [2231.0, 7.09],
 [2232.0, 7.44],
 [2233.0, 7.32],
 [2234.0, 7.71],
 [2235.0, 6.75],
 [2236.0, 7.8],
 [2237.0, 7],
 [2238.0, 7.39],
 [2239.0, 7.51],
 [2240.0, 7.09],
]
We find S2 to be -0.180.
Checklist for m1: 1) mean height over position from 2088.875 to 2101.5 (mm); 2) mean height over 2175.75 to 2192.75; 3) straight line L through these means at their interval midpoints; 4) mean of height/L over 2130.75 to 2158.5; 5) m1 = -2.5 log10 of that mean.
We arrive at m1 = 0.231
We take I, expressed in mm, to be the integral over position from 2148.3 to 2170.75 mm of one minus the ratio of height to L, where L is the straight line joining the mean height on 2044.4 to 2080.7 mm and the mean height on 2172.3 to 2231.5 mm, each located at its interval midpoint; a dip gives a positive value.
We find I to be 4.1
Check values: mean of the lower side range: 7.1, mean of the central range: 6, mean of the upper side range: 7.46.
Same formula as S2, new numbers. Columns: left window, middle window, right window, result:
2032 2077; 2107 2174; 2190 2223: 0.139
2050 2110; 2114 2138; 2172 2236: 0.053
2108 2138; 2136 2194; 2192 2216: 0.189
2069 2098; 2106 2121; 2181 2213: 0.006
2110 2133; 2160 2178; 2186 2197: 0.236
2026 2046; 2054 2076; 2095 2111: 0.128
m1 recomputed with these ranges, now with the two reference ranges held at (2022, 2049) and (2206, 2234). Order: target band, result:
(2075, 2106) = -0.165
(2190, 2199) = -0.217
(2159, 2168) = 0.198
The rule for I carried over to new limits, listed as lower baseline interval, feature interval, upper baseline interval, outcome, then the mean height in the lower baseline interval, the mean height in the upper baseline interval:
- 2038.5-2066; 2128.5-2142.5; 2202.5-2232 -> 1.2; 7.75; 7.17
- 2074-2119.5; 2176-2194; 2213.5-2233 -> -0.9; 8.13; 6.62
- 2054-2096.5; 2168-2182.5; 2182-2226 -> 1.7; 7.67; 7.72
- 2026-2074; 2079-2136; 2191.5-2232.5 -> -4.3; 7.26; 7.59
